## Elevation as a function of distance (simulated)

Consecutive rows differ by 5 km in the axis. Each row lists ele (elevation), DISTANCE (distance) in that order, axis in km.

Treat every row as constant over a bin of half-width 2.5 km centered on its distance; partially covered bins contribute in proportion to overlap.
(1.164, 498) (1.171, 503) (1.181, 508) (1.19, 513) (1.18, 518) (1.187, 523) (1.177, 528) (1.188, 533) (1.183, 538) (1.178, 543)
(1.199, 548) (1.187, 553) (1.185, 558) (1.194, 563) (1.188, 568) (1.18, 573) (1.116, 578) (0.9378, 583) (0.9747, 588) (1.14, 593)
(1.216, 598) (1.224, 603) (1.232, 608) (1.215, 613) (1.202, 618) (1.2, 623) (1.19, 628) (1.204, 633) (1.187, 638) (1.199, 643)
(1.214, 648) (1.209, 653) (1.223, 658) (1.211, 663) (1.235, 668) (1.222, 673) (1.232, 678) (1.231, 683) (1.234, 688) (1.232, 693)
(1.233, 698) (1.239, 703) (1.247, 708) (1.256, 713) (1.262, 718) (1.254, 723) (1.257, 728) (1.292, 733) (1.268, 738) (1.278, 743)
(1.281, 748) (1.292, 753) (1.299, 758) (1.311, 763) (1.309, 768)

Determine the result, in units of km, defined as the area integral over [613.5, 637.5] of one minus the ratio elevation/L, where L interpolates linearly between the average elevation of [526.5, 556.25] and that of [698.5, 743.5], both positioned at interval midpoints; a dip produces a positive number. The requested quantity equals 0.41 km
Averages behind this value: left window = 1.19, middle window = 1.2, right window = 1.26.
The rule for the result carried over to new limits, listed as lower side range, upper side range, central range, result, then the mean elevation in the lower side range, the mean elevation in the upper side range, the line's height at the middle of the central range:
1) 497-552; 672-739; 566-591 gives 2.6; 1.18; 1.25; 1.2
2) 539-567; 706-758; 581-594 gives 2.1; 1.19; 1.27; 1.2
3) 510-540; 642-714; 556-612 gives 2.6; 1.18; 1.23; 1.2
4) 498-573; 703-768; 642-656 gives 0.3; 1.18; 1.27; 1.24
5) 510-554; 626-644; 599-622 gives -0.5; 1.19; 1.19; 1.19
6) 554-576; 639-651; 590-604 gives 0.1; 1.19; 1.2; 1.19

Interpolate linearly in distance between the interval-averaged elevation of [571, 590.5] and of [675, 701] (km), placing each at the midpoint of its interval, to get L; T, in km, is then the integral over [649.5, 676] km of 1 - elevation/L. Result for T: -0.7 km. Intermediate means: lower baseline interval 1.05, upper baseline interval 1.23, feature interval 1.22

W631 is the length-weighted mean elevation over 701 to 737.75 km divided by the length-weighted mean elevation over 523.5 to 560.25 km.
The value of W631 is 1.06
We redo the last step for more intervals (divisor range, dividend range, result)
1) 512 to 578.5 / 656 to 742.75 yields 1.05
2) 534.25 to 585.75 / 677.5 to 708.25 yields 1.07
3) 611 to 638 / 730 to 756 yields 1.07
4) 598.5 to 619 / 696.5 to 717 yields 1.02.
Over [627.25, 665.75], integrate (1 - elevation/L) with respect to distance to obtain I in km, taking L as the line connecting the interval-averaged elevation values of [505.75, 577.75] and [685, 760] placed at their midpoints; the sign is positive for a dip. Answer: 0.7 km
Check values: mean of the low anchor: 1.18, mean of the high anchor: 1.26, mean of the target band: 1.21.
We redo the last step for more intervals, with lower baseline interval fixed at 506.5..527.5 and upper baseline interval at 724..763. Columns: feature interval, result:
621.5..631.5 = 0.3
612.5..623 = 0.2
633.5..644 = 0.4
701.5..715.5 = 0.2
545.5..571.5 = 0.3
